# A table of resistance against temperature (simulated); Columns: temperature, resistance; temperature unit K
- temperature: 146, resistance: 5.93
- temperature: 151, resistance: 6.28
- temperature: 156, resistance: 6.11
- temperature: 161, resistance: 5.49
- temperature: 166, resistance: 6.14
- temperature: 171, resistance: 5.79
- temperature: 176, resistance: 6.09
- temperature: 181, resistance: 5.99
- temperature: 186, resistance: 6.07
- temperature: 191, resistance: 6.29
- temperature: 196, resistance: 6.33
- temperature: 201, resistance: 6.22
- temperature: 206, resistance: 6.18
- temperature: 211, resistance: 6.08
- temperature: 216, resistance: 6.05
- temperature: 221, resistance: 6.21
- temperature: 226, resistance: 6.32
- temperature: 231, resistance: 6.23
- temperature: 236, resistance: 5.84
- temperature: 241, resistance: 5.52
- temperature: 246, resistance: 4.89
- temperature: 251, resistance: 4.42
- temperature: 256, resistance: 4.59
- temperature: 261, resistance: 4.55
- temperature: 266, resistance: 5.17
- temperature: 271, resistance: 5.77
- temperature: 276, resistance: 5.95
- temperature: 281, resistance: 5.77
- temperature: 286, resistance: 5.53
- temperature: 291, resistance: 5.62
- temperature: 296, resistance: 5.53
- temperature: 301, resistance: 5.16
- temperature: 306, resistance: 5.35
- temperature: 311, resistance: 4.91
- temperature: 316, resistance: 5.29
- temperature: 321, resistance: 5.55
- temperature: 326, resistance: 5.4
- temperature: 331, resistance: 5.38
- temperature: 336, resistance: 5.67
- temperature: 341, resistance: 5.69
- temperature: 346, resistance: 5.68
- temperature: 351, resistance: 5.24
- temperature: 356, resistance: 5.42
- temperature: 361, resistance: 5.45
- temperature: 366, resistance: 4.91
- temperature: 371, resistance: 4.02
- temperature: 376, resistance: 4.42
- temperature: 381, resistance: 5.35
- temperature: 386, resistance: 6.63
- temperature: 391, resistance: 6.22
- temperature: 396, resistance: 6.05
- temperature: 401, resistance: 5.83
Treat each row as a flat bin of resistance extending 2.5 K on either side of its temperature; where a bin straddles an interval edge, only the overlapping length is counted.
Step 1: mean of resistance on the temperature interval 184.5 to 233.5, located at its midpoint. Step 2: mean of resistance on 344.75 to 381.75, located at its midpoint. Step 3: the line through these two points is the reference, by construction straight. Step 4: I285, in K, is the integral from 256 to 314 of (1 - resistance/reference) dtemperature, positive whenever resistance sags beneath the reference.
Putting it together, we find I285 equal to 2.7 K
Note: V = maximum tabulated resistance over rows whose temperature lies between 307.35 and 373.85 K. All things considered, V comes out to 5.69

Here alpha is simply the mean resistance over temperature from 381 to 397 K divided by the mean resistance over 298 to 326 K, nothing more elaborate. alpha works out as 1.17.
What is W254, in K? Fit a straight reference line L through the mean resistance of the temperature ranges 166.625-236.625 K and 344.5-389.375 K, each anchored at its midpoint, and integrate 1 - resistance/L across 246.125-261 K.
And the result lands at 3.2 K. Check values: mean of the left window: 6.13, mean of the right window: 5.24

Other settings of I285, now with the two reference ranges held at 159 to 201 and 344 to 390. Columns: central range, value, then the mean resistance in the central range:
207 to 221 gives -0.48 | 6.1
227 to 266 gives 3.88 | 5.2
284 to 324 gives 1.16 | 5.37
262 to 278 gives 0.41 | 5.52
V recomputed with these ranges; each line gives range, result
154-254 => 6.33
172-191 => 6.29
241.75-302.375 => 5.95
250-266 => 5.17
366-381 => 5.35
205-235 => 6.32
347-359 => 5.42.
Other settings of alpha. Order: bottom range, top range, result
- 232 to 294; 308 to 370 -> 1.00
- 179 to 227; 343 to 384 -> 0.82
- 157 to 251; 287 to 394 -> 0.91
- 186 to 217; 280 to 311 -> 0.88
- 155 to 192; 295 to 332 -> 0.89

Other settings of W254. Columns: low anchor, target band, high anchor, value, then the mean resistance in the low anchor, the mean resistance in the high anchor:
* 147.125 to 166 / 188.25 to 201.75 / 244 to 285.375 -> -1.4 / 5.98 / 5.16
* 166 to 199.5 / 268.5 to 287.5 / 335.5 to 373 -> -0.5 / 6.1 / 5.25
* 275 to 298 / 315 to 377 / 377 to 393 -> 5.9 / 5.67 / 5.91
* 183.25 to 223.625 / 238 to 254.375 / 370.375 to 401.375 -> 2.9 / 6.18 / 5.57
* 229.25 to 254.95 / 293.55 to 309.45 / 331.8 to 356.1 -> 0.4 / 5.31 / 5.54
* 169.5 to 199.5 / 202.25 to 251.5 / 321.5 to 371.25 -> 0.6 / 6.11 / 5.35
